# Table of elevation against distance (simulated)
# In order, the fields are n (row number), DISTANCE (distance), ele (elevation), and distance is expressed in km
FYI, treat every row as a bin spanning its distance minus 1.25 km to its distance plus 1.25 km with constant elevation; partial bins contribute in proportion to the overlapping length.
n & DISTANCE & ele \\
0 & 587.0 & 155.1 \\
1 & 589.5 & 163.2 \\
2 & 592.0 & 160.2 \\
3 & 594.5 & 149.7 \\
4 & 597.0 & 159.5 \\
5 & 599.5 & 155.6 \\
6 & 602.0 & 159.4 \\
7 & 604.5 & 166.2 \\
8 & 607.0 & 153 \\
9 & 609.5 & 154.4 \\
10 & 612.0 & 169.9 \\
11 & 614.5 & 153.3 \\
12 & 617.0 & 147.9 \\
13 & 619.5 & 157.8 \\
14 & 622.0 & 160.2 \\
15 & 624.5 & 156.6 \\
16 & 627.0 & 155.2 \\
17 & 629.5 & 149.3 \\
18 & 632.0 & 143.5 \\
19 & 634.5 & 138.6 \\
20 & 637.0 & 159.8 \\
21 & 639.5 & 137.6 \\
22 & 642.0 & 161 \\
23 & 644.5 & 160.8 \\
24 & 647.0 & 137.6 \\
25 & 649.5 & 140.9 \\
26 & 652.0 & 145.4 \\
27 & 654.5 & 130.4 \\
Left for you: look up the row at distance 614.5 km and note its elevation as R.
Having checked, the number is 153.3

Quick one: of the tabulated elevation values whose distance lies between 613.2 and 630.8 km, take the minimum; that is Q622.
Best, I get 147.9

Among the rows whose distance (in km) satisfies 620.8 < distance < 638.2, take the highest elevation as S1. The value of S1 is 160.2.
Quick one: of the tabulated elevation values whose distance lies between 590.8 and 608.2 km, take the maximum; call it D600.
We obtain 166.2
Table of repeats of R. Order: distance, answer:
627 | 155.2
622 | 160.2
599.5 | 155.6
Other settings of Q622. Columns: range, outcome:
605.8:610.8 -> 153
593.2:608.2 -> 149.7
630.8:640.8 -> 137.6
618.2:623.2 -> 157.8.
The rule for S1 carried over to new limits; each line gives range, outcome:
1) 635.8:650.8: 161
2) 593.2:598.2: 159.5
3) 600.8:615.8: 169.9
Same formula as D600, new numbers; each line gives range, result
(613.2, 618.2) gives 153.3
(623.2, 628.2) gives 156.6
